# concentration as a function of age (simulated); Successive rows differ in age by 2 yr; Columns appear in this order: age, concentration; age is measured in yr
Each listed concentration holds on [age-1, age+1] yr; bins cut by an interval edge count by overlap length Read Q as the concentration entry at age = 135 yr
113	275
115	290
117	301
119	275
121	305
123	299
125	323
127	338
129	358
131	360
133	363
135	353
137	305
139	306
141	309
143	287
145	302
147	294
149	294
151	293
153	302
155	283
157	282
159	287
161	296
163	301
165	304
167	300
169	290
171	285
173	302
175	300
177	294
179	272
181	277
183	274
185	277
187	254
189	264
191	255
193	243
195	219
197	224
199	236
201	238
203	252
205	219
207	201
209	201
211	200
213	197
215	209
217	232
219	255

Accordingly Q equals 353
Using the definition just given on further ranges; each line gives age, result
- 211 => 200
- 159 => 287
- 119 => 275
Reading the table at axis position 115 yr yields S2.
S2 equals 290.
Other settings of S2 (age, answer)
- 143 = 287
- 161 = 296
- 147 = 294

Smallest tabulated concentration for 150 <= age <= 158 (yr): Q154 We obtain 282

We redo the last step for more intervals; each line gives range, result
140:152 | 287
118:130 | 275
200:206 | 219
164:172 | 285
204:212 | 200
